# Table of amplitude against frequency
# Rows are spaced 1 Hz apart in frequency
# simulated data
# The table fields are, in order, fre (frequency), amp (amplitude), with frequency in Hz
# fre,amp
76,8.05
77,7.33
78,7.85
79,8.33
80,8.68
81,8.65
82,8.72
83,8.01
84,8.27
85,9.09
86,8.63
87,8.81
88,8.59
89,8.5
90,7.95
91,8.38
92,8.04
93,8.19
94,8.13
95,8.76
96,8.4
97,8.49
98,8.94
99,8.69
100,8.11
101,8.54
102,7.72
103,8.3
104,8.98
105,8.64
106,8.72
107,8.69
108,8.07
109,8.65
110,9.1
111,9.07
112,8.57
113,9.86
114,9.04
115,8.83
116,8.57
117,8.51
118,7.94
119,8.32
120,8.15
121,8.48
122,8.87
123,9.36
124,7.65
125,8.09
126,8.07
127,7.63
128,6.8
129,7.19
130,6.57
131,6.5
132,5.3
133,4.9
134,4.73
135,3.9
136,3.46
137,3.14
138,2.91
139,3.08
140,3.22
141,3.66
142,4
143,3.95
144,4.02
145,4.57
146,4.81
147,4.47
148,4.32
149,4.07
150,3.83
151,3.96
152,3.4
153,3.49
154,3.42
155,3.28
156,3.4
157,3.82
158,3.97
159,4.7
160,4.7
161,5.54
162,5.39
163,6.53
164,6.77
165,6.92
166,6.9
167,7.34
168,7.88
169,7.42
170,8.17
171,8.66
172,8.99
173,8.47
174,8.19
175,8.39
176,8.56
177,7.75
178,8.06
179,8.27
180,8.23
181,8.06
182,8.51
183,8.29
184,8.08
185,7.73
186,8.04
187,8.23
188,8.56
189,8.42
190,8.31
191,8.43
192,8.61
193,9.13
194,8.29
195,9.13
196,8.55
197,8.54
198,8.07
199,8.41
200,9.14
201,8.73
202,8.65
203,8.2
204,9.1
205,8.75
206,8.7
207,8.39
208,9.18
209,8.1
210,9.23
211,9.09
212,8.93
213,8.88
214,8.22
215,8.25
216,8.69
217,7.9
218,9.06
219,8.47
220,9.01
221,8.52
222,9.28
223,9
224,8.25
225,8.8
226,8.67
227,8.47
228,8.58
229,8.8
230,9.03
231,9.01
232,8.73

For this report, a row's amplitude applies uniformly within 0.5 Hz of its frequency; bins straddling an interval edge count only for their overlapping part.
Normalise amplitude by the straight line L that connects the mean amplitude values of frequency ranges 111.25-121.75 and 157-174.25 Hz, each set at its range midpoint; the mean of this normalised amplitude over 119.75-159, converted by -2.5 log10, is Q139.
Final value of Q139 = 0.48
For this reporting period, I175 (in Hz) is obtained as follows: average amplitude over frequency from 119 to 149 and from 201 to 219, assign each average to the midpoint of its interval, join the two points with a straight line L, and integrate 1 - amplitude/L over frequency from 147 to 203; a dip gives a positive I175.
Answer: 2.3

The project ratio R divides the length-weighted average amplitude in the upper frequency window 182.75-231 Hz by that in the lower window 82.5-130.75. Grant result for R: 1.0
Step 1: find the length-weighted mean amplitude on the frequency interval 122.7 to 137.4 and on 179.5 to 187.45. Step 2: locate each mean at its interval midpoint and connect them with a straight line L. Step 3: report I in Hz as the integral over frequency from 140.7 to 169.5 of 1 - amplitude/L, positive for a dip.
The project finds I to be 9.3 Hz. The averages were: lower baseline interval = 6.2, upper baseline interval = 8.15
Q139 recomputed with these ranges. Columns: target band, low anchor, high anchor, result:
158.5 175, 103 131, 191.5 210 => 0.20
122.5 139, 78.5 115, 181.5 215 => 0.40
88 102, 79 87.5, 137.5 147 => -0.10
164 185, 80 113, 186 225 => 0.08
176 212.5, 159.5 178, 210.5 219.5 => -0.06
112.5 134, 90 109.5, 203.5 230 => 0.10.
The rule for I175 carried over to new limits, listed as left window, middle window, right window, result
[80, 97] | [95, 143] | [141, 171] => -1.74 Hz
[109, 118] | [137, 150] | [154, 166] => 5.02 Hz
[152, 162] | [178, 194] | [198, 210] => -3.33 Hz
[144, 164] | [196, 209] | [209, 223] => -1.45 Hz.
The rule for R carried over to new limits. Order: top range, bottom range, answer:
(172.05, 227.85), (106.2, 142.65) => 1.23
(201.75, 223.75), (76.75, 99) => 1.03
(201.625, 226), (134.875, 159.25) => 2.30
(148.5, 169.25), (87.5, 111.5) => 0.60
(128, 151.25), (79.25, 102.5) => 0.52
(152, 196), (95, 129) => 0.85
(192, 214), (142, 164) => 2.02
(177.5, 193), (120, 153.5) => 1.57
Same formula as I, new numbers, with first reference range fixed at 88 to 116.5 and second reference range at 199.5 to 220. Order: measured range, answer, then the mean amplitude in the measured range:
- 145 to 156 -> 6.0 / 3.91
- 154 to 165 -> 4.8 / 4.84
